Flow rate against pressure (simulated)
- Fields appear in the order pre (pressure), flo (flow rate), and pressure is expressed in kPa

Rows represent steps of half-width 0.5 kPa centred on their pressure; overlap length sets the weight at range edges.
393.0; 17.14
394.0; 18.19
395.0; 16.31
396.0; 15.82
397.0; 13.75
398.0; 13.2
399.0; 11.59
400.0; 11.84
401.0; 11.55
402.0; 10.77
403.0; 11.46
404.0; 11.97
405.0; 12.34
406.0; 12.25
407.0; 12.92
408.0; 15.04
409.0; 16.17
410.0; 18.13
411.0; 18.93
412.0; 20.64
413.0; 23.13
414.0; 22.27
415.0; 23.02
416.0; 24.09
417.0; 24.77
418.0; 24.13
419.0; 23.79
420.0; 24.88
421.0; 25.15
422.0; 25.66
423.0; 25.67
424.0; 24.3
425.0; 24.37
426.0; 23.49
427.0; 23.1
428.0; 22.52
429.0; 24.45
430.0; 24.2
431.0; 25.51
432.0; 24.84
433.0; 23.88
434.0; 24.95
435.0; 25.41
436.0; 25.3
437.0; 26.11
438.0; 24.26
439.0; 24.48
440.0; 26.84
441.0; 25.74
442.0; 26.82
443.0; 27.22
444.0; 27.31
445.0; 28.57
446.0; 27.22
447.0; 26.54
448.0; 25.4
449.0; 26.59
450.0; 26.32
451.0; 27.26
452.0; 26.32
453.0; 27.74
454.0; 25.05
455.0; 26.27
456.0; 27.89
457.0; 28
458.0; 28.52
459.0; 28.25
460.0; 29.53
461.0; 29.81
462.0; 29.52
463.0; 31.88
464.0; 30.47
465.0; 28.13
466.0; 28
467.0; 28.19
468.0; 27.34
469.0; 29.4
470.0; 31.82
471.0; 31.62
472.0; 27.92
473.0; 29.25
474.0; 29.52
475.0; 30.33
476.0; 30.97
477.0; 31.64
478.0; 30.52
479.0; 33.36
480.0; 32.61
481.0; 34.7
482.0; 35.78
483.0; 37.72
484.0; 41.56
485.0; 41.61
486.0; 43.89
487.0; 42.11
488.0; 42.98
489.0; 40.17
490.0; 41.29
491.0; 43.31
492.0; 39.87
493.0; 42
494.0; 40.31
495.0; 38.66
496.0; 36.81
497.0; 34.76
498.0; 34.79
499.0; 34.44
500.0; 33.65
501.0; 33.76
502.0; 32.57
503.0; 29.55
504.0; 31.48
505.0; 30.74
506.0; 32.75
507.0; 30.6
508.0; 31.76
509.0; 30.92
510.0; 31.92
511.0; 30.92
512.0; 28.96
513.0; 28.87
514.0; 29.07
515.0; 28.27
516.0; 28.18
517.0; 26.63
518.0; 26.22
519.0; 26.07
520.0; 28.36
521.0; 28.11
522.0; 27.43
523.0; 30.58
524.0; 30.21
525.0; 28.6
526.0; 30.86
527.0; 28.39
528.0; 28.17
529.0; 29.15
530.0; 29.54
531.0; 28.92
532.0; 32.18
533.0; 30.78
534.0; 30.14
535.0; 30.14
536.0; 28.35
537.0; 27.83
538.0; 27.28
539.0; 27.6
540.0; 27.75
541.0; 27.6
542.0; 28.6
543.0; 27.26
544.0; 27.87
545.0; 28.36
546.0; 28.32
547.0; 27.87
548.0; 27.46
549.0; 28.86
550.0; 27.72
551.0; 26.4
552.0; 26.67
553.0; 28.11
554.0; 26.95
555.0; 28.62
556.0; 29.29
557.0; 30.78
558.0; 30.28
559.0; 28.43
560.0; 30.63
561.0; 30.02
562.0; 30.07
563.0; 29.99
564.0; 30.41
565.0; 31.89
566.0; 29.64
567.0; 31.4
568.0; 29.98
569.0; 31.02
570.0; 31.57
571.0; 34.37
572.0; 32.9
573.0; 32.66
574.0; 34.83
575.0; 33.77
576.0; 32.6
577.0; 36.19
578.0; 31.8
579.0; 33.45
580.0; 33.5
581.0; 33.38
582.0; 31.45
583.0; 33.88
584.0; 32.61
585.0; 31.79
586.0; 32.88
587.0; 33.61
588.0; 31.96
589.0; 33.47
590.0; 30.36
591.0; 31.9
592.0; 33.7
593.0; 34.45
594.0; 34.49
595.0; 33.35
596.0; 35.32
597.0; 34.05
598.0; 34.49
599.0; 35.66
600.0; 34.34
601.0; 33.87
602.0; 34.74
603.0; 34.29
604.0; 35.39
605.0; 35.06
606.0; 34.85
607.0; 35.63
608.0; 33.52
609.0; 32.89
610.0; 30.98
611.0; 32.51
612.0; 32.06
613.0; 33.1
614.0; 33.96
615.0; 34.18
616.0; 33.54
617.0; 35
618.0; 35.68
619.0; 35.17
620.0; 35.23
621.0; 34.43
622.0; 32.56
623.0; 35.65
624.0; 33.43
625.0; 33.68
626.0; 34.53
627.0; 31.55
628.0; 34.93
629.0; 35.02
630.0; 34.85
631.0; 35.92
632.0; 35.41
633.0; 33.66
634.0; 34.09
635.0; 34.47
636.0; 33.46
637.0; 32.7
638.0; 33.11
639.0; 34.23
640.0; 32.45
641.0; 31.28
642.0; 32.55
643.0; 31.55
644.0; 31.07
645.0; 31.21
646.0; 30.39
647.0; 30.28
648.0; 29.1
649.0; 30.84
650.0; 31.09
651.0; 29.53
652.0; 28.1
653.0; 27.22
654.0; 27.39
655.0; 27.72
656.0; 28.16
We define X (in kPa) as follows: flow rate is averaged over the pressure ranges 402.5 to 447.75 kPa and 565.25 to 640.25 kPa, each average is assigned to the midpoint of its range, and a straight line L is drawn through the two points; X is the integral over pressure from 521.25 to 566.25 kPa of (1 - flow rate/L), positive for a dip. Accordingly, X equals 1.6 kPa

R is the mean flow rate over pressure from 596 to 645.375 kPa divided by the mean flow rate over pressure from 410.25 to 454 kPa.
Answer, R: 1.36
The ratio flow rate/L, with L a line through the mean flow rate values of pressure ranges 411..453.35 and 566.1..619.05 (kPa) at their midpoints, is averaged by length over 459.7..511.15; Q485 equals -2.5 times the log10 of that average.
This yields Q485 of -0.213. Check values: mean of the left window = 25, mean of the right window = 33.4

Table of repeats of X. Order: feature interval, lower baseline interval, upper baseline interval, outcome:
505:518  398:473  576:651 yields -0.8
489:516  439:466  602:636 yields -4.0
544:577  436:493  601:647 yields 2.5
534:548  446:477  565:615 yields 1.5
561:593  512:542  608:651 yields -1.6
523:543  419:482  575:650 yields 0.9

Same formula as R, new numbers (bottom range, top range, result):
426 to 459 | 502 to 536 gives 1.14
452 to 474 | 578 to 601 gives 1.16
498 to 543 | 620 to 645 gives 1.13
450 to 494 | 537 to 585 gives 0.93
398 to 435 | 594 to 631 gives 1.69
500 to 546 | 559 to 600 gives 1.11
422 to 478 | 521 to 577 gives 1.09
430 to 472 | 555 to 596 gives 1.18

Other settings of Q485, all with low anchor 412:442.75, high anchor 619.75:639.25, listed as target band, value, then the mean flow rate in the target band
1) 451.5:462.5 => -0.08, 27.9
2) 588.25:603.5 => -0.04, 33.9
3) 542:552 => 0.09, 27.8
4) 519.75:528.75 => 0.01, 29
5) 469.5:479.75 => -0.15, 30.7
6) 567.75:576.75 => -0.05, 32.8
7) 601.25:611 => -0.03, 34.1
